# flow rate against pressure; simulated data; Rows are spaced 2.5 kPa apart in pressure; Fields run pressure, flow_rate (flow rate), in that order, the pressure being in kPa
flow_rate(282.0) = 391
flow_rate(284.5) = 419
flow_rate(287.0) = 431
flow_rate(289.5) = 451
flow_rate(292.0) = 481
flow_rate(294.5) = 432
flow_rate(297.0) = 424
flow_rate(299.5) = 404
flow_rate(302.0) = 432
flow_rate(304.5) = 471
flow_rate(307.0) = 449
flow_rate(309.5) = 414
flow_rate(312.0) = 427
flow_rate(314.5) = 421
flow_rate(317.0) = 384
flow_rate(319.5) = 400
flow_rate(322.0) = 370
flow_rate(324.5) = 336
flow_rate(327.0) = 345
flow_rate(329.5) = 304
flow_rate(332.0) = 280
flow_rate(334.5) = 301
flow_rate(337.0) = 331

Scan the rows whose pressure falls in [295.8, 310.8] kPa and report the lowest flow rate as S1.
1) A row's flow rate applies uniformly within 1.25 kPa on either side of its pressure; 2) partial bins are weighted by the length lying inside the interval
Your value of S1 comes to 404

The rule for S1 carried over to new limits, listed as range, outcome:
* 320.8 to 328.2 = 336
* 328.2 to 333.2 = 280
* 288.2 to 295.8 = 432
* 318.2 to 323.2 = 370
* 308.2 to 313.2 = 414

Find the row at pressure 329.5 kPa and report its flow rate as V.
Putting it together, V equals 304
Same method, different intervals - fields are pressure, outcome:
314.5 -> 421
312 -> 427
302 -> 432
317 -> 384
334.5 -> 301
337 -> 331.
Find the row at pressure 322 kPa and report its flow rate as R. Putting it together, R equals 370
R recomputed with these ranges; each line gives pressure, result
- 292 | 481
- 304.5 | 471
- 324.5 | 336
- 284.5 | 419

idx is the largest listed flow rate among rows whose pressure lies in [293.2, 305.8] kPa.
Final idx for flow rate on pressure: 471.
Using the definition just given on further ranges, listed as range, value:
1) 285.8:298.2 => 481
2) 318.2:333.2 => 400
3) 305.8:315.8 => 449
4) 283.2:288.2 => 431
